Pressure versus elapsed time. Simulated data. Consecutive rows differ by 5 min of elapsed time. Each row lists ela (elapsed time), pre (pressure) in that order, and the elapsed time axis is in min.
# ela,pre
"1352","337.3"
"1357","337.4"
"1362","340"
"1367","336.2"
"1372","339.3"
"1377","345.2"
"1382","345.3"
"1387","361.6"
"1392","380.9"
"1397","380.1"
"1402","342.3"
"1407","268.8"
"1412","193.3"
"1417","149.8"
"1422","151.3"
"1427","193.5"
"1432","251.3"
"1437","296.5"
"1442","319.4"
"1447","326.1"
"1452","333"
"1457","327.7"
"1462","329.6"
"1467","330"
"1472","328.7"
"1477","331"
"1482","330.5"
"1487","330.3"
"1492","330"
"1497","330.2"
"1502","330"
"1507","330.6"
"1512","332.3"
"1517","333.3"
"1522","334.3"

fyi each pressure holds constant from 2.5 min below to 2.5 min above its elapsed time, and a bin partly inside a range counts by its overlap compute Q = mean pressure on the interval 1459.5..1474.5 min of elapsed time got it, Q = 329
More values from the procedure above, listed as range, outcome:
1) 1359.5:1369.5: 338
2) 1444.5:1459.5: 329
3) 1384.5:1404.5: 366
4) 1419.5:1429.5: 172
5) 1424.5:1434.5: 222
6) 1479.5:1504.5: 330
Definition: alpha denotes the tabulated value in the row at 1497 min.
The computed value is 330.2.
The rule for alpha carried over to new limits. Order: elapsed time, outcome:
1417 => 149.8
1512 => 332.3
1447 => 326.1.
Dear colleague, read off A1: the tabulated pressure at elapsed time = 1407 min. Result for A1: 268.8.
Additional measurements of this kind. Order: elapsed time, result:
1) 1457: 327.7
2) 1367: 336.2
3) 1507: 330.6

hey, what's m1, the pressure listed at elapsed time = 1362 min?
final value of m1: 340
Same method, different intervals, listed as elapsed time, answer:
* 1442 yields 319.4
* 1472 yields 328.7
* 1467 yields 330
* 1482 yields 330.5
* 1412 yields 193.3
